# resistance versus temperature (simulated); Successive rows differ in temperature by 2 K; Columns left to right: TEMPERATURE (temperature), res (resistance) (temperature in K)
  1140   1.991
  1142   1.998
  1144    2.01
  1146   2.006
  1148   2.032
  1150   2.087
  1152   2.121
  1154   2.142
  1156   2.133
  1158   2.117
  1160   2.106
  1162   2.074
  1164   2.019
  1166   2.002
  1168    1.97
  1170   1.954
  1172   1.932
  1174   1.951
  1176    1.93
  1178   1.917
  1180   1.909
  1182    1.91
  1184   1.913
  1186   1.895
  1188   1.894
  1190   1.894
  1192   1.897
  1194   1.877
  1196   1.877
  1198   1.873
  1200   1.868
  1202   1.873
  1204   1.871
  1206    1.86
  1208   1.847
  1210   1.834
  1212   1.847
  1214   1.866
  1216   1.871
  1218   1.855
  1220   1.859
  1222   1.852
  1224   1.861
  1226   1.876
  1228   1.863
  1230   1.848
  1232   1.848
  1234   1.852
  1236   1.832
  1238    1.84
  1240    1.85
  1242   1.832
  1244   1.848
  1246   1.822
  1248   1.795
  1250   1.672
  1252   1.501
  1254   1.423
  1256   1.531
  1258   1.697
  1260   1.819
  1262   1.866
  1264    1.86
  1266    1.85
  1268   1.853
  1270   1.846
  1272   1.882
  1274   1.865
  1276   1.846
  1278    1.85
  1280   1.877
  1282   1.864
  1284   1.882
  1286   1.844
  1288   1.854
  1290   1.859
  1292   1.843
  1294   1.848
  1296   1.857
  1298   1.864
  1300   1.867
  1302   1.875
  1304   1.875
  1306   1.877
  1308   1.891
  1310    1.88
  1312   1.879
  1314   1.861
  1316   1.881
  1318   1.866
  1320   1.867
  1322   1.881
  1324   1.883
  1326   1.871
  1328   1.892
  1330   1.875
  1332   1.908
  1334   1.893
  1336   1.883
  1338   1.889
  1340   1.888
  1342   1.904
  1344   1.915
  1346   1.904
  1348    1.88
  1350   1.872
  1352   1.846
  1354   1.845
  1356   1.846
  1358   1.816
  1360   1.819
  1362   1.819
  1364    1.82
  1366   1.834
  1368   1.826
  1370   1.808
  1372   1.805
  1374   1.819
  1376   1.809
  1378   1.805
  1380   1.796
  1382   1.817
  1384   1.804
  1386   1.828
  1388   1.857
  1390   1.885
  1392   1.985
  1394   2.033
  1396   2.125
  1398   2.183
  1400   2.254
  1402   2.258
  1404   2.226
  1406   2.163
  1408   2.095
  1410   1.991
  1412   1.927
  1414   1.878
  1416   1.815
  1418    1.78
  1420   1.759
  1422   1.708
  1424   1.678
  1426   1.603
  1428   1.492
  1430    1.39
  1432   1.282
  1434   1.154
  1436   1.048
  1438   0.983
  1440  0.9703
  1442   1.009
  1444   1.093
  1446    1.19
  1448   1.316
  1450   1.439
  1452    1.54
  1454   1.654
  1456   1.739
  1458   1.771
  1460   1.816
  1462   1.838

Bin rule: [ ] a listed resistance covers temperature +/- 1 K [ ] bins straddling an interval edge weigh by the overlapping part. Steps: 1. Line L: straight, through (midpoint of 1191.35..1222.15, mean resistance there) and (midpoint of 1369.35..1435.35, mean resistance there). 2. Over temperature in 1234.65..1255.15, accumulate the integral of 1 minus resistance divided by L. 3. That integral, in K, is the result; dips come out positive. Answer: 1.3 K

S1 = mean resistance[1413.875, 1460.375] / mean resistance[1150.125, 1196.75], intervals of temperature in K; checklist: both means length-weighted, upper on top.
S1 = 0.73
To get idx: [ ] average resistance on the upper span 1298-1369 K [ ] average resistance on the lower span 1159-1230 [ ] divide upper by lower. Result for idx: 1.0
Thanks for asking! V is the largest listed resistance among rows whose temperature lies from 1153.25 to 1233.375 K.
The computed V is 2.142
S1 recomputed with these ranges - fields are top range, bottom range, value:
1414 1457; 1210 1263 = 0.79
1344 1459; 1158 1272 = 0.93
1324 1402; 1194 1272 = 1.04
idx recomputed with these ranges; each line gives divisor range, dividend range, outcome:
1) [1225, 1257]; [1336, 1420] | 1.08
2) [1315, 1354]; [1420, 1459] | 0.73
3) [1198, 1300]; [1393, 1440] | 0.96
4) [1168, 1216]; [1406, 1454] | 0.79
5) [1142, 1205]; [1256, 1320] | 0.94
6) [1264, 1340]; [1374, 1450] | 0.91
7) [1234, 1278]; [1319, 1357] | 1.06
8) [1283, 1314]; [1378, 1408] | 1.08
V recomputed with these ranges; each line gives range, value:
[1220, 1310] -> 1.891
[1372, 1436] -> 2.258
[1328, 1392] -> 1.985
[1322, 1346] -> 1.915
